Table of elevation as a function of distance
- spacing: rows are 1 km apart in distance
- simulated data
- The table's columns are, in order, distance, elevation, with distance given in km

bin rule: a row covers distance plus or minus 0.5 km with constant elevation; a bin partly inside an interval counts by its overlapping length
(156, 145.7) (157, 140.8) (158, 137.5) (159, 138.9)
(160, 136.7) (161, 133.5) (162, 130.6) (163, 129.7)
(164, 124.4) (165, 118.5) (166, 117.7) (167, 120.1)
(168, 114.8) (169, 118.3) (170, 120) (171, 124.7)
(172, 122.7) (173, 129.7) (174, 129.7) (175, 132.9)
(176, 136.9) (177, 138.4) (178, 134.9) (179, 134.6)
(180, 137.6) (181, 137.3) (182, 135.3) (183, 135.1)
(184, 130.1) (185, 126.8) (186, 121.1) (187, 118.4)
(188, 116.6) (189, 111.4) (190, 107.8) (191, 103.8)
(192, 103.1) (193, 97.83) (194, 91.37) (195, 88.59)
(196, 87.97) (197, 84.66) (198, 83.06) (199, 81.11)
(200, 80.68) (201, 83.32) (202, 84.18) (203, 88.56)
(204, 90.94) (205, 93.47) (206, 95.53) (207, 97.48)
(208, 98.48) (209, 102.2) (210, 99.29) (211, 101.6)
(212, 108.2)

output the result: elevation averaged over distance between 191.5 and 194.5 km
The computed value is 97.4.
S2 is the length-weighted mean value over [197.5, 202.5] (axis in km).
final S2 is 82.5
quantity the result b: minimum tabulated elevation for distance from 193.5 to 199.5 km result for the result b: 81.11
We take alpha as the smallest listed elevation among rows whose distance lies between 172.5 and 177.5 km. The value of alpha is 129.7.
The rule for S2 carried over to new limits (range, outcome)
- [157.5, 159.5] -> 138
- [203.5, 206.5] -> 93.3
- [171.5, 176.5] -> 130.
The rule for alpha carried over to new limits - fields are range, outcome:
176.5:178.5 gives 134.9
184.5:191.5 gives 103.8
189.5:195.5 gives 88.59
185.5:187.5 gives 118.4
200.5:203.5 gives 83.32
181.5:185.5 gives 126.8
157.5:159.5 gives 137.5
